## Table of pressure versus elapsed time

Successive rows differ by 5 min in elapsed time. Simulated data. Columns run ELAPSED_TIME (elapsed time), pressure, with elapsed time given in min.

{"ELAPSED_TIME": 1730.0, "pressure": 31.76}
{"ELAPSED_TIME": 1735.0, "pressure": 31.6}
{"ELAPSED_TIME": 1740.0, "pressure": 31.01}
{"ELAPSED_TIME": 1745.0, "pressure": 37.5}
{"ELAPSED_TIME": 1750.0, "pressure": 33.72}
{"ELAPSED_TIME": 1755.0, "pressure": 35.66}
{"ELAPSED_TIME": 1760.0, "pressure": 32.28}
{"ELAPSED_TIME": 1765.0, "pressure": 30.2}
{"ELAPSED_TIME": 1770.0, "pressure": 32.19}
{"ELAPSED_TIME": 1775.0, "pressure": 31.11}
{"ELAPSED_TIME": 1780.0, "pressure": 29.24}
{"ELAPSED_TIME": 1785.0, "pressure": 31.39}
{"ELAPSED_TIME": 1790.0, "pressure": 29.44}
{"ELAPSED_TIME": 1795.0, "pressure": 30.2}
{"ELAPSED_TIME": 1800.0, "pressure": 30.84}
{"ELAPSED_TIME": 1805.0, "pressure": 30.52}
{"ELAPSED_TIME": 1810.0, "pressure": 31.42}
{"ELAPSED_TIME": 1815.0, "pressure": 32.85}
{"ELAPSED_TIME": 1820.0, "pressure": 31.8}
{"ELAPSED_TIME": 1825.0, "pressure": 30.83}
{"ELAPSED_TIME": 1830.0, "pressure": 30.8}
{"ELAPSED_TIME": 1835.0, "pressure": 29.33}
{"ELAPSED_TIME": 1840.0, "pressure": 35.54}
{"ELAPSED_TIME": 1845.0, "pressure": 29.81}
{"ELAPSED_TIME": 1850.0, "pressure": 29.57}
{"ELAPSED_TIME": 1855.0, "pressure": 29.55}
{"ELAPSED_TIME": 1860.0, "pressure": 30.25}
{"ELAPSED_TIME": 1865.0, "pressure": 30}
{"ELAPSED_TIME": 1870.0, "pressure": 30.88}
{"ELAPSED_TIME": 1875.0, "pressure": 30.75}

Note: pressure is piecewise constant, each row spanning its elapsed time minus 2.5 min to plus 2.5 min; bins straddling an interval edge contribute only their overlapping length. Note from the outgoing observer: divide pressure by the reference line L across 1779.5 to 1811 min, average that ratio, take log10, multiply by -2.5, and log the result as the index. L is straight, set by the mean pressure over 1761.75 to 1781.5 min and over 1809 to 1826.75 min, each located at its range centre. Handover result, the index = 0.03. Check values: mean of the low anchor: 30.8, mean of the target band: 30.5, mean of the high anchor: 31.8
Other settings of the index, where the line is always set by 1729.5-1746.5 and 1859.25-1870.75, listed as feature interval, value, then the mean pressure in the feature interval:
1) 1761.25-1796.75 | 0.049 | 30.6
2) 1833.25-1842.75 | -0.060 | 32.6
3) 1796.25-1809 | 0.029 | 30.7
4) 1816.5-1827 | -0.010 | 31.5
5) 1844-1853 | 0.036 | 29.7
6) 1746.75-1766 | -0.029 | 33.4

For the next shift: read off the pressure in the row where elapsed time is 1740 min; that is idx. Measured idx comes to 31.01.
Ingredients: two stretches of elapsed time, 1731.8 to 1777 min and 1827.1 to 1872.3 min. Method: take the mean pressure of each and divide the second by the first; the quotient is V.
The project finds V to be 0.93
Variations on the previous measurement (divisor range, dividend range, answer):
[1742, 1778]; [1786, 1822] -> 0.94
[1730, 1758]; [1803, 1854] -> 0.93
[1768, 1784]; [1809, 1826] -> 1.03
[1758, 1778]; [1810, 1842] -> 1.01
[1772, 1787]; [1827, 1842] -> 1.04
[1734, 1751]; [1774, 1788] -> 0.91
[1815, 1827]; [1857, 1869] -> 0.95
